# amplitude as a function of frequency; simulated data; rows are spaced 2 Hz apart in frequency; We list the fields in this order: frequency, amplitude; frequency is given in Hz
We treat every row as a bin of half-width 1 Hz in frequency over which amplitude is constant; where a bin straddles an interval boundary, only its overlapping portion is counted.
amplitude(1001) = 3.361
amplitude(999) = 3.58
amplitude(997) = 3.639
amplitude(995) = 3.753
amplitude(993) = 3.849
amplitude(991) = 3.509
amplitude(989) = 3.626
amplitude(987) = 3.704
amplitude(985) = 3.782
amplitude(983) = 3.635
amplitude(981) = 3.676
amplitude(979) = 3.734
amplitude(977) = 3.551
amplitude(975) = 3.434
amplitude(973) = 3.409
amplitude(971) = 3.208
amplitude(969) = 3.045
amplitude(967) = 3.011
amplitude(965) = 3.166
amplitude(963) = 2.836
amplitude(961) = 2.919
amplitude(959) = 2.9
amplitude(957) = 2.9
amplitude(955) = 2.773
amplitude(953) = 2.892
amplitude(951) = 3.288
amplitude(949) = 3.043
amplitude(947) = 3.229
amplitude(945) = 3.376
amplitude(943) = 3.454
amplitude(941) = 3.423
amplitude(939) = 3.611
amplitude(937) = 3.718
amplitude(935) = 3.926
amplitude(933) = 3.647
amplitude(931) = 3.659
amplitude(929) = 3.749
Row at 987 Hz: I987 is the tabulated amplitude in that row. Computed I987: 3.704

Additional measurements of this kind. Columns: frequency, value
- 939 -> 3.611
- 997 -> 3.639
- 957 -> 2.9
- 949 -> 3.043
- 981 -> 3.676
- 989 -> 3.626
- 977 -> 3.551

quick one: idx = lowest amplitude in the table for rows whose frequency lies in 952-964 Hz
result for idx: 2.773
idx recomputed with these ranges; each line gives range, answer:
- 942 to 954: 2.892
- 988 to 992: 3.509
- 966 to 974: 3.011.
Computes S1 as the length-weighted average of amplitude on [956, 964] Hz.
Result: 2.89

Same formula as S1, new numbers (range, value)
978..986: 3.71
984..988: 3.74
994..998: 3.7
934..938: 3.82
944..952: 3.23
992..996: 3.8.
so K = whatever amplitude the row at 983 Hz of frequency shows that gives 3.635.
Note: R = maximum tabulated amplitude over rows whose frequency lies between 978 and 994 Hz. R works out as 3.849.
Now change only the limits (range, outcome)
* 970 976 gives 3.434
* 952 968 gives 3.166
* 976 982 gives 3.734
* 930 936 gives 3.926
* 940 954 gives 3.454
